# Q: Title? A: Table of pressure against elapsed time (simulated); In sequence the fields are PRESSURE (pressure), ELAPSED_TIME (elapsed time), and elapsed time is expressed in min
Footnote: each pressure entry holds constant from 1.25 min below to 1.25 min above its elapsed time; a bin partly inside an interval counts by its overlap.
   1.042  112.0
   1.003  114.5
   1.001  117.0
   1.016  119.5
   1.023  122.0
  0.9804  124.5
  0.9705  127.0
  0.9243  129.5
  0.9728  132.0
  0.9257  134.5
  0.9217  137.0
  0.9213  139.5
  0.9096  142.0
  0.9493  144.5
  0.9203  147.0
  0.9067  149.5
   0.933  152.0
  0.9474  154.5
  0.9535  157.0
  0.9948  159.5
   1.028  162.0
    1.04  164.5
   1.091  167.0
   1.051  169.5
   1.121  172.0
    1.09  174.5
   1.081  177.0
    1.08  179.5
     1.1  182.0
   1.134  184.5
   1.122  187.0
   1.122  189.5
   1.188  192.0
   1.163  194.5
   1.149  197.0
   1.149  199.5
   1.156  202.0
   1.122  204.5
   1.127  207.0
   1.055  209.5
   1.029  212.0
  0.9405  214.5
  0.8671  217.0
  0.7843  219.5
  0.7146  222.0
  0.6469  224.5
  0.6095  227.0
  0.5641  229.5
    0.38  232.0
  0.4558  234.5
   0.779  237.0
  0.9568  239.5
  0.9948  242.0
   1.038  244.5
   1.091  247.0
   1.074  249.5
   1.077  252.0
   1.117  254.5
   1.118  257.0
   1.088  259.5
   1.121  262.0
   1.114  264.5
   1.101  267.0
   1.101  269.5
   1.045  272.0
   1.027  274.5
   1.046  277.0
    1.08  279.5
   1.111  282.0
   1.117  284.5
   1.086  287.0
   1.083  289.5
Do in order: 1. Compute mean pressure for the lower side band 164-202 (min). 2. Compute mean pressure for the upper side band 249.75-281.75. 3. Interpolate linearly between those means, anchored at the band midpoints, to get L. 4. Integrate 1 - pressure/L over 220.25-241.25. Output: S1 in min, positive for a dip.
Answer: 8.6 min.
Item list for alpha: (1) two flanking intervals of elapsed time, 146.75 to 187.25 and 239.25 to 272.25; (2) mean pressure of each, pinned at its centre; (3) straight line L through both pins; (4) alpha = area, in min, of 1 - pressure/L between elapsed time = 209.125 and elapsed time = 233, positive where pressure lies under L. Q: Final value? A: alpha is 6.9 min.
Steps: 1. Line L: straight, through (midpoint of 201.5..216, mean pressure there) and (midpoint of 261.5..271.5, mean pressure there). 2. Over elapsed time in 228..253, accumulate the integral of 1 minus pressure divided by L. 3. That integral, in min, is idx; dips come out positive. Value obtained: 5.76 min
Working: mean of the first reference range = 1.06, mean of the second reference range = 1.1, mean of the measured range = 0.836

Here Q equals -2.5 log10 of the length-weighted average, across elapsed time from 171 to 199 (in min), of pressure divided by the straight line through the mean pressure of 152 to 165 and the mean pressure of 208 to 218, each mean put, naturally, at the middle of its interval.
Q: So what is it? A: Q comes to -0.15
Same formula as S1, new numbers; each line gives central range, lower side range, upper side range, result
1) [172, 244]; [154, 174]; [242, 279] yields 6.9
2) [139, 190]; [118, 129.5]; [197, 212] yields 1.5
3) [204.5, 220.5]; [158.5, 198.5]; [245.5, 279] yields 1.6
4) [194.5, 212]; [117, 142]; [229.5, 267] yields -3.1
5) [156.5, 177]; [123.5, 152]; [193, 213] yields -0.7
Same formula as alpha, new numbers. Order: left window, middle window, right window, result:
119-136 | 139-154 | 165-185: 1.4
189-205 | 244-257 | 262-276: 0.2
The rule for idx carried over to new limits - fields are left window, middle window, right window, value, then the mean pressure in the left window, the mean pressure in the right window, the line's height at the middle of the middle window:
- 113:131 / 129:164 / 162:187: 3.0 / 0.989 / 1.09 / 1.03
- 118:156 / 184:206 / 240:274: -2.9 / 0.949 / 1.08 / 1.01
